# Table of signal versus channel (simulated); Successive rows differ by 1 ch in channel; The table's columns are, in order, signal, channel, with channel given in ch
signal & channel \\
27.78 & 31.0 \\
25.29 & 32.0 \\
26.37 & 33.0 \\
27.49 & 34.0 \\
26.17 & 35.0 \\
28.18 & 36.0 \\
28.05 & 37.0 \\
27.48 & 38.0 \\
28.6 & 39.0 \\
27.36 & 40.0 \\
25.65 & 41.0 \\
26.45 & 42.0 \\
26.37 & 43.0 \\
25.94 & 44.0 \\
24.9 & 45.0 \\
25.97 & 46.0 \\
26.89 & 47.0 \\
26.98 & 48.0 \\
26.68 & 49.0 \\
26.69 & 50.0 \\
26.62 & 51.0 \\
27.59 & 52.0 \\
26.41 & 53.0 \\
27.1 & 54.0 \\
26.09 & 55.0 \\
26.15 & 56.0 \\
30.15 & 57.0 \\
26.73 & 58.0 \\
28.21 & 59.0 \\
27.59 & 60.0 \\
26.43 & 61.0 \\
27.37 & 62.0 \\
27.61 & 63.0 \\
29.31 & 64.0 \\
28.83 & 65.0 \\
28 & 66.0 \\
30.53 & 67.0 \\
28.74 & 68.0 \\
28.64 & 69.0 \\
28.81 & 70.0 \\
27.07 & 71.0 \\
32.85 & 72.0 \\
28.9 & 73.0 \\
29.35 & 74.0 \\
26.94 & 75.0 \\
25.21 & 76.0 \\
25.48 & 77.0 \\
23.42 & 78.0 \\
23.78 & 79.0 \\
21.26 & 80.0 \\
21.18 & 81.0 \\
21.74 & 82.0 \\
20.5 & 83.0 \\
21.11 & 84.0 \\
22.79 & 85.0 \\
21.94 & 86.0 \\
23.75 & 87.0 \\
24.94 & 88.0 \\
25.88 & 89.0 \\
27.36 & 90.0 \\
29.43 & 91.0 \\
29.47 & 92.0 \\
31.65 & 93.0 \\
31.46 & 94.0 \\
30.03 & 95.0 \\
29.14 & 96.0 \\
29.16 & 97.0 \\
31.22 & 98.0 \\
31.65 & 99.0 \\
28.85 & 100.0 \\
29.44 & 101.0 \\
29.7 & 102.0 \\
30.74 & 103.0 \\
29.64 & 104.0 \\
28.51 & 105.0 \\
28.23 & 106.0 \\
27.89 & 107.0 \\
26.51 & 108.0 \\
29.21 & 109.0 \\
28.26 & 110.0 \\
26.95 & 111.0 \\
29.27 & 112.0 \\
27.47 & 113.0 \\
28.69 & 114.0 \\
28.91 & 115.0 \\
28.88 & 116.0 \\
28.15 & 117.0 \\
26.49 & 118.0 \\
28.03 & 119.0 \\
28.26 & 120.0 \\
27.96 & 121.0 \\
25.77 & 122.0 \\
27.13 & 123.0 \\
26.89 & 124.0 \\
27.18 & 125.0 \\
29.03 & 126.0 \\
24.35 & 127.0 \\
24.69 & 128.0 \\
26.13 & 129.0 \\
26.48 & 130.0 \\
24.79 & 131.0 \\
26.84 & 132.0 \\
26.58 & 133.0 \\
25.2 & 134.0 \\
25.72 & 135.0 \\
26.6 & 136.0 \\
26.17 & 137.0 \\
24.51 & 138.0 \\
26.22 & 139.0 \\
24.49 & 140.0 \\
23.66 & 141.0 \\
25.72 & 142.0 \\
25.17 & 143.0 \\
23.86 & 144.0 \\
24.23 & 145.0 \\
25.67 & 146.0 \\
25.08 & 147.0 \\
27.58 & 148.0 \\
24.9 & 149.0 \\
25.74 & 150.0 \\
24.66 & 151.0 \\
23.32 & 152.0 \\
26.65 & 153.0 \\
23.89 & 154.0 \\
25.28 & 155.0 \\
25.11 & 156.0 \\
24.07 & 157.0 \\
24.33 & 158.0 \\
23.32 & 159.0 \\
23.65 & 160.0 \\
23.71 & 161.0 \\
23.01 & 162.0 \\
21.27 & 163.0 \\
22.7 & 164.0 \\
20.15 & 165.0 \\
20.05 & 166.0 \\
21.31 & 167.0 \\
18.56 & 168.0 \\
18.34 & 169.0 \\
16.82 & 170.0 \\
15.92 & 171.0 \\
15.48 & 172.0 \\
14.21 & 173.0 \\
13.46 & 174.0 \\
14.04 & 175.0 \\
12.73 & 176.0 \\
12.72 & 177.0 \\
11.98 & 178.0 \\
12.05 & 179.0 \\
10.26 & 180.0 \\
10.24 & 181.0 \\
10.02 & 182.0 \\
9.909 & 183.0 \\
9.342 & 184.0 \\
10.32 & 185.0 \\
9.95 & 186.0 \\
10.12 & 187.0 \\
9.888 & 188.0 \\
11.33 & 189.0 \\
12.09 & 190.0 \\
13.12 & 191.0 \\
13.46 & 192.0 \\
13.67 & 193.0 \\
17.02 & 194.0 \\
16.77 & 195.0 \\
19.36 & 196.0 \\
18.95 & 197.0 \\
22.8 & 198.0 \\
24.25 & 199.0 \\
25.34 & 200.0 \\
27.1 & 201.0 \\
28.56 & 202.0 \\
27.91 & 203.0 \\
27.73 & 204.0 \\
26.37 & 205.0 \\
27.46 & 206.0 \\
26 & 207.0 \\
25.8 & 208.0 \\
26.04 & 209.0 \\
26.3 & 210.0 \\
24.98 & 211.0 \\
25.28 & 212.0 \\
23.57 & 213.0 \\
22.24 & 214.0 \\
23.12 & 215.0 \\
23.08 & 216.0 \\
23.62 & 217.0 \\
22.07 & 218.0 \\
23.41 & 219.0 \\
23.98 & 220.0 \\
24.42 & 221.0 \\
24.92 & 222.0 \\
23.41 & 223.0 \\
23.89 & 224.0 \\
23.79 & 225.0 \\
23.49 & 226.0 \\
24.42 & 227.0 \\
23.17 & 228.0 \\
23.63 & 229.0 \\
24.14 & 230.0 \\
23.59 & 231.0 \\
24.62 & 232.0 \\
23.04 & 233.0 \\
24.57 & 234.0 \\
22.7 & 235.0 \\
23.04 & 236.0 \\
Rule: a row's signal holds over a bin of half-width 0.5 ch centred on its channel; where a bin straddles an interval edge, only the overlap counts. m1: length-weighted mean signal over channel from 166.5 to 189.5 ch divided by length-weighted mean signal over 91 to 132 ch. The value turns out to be 0.5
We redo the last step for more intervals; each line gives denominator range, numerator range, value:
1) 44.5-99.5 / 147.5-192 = 0.65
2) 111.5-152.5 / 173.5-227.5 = 0.74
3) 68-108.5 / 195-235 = 0.89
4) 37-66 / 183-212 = 0.72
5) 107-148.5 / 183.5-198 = 0.51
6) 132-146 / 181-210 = 0.73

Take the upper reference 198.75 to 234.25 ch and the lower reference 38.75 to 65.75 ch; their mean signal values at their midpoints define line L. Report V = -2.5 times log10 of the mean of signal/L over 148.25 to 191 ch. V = 0.40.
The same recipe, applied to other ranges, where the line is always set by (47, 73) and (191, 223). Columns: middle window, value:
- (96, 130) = -0.08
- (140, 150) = 0.00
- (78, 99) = 0.04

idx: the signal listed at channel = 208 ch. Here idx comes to 25.8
